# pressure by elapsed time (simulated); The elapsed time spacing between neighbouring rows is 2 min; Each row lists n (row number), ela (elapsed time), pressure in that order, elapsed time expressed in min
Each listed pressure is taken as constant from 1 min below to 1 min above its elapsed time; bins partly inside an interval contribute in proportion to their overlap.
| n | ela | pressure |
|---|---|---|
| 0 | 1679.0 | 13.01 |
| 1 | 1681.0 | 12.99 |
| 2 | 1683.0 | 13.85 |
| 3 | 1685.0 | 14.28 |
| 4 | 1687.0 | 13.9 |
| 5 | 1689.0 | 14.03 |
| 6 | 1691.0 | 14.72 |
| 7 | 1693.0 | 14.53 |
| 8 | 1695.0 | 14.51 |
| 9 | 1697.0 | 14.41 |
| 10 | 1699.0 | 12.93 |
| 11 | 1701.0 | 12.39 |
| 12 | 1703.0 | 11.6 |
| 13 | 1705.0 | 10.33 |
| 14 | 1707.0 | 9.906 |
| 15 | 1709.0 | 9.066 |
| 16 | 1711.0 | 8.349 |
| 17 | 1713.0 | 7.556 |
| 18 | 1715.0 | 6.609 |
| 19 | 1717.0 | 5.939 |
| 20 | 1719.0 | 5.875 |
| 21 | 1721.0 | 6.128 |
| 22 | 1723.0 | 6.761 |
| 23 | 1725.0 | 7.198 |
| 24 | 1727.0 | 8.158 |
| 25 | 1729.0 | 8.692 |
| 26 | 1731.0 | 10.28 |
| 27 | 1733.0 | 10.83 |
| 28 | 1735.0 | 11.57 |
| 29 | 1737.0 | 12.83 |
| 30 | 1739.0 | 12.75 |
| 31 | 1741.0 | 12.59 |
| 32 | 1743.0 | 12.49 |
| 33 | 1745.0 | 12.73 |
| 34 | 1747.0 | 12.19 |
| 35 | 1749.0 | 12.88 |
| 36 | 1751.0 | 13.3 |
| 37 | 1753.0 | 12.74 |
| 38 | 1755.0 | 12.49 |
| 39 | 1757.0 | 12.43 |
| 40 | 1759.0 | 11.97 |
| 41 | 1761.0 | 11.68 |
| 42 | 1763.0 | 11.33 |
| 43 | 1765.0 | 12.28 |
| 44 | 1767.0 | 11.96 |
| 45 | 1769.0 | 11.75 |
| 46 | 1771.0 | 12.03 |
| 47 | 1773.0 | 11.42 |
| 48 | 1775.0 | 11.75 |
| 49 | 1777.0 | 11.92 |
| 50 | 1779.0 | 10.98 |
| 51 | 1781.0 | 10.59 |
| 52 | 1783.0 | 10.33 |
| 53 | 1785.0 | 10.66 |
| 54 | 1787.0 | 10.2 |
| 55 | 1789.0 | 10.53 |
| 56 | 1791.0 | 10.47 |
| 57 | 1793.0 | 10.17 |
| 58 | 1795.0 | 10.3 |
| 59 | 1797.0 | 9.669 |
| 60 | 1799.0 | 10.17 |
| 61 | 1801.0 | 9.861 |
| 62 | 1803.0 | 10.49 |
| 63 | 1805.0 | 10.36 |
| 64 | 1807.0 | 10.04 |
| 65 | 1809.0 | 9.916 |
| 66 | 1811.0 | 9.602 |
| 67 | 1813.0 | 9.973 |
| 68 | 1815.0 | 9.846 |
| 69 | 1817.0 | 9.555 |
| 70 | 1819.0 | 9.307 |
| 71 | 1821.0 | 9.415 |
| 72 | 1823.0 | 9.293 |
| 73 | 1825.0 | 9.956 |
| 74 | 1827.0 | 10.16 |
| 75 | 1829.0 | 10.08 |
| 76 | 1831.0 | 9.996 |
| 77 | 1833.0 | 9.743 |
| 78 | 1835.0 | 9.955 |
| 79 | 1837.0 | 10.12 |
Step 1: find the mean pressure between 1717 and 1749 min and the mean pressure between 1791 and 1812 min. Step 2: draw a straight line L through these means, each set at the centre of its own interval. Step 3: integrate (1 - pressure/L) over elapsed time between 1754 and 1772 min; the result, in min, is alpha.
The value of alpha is -3.5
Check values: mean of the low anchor 10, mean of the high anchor 10.1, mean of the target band 12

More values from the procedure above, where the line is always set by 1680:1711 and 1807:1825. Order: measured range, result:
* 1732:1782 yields -4.0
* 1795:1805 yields 0.0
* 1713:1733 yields 7.5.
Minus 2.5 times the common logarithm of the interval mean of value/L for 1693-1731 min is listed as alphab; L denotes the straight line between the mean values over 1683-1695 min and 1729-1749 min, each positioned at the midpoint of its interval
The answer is 0.37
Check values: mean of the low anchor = 14.3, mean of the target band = 9.41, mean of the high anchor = 11.9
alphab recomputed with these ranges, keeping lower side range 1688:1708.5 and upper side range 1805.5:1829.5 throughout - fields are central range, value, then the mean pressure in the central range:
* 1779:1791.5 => 0.01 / 10.5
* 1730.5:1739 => 0.03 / 11.6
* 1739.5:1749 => -0.08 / 12.6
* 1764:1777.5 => -0.09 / 11.9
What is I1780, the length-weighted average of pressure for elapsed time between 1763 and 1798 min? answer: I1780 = 11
